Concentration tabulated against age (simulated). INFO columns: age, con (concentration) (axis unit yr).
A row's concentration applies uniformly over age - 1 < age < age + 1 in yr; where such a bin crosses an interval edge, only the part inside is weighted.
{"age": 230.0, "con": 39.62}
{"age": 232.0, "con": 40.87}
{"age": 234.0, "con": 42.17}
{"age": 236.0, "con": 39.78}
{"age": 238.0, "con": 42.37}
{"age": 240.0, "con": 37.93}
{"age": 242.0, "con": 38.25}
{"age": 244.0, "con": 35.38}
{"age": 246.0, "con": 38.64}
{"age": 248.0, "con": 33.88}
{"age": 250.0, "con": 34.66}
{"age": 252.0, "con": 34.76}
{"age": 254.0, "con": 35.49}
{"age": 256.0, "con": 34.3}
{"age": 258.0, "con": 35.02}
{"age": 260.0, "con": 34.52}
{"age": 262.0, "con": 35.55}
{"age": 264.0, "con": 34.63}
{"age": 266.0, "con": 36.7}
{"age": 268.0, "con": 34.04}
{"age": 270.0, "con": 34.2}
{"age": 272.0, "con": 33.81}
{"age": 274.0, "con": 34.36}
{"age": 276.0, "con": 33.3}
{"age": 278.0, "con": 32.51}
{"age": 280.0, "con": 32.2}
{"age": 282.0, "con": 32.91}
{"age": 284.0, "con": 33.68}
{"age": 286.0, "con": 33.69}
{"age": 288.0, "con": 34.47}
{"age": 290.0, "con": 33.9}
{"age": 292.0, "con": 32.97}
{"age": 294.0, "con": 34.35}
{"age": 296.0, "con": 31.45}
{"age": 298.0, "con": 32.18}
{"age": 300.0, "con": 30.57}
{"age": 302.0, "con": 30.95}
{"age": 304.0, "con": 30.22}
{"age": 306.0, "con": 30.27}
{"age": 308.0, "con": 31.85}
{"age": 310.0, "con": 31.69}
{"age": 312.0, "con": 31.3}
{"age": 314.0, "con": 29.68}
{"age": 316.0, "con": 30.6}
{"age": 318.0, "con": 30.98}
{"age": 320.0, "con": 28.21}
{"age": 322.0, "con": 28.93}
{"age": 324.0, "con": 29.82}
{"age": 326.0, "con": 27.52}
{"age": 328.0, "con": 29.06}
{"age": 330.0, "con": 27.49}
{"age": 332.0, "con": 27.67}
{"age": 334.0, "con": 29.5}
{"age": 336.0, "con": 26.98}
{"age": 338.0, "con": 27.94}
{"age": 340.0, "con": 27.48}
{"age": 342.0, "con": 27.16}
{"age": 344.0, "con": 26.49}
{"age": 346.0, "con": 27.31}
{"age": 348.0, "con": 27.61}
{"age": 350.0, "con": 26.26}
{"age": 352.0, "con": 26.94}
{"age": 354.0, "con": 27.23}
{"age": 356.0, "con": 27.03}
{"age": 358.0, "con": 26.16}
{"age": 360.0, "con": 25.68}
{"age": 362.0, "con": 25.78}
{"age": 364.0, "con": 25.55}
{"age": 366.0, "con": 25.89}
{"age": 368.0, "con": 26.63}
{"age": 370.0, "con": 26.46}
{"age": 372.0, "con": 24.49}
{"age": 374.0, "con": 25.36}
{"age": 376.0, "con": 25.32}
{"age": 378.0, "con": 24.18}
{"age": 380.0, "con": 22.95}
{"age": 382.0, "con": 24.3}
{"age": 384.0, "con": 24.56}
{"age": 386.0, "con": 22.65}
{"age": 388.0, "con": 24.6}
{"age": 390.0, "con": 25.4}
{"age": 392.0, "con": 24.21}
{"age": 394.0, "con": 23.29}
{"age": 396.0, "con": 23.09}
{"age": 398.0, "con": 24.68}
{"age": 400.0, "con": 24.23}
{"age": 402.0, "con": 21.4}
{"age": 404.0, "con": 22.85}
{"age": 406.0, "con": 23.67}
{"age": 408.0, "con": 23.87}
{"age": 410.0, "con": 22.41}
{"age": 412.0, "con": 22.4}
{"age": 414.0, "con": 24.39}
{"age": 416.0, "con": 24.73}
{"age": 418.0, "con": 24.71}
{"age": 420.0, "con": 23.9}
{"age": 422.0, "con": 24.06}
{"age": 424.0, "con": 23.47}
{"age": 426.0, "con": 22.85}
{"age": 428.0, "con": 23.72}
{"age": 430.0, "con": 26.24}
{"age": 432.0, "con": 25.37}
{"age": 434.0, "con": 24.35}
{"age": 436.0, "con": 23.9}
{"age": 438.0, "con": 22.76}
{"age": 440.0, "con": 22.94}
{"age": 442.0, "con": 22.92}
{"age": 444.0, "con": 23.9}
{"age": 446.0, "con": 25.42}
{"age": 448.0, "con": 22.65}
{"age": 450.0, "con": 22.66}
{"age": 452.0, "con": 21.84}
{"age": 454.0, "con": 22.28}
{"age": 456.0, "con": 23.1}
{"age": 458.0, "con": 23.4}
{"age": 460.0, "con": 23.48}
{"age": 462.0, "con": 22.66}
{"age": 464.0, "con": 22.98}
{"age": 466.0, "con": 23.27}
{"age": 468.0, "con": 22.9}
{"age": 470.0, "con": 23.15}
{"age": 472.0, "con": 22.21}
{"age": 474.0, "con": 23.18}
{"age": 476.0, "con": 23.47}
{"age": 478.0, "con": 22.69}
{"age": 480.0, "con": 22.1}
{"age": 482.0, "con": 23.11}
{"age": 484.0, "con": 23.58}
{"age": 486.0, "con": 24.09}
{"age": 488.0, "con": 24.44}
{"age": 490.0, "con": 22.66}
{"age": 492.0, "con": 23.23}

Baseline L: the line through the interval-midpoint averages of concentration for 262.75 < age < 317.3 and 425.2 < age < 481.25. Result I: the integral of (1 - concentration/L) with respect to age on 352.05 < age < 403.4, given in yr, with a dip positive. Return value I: 5.2 yr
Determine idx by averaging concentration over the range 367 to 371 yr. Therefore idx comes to 26.5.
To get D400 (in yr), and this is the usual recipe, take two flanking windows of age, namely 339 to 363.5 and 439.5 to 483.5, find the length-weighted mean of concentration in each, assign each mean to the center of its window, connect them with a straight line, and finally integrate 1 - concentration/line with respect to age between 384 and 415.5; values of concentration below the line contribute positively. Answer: 1.9 yr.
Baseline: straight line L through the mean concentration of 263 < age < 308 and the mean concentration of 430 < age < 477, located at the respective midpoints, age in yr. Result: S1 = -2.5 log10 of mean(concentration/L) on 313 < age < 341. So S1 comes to 0.07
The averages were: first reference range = 33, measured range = 28.7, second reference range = 23.3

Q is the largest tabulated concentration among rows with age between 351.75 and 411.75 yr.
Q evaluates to 27.23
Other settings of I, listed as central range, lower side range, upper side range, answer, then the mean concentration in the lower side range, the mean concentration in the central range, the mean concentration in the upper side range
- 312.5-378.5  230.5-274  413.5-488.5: 6.7 yr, 36.5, 27.3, 23.5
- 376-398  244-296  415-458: 2.3 yr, 34.3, 24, 23.7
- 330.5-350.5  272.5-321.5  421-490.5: 1.5 yr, 32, 27.5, 23.4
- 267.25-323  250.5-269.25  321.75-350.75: -0.8 yr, 35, 32.1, 27.8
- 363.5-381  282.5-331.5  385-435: 0.9 yr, 31.1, 25.2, 23.9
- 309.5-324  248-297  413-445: 0.5 yr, 34.1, 30.1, 24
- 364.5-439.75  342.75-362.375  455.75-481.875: 2.9 yr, 26.7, 24.1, 23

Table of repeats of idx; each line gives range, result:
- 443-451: 23.7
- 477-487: 23.1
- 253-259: 34.9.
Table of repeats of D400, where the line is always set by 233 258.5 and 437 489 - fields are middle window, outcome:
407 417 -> 1.1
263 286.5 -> 1.0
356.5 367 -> 1.3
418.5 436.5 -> 0.8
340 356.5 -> 1.9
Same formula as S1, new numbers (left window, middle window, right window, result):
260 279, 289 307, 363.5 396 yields 0.000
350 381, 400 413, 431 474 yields 0.077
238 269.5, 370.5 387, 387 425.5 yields 0.070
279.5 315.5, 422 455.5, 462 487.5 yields 0.059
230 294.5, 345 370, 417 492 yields 0.118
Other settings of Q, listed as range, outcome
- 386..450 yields 26.24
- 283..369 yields 34.47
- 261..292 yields 36.7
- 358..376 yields 26.63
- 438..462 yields 25.42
